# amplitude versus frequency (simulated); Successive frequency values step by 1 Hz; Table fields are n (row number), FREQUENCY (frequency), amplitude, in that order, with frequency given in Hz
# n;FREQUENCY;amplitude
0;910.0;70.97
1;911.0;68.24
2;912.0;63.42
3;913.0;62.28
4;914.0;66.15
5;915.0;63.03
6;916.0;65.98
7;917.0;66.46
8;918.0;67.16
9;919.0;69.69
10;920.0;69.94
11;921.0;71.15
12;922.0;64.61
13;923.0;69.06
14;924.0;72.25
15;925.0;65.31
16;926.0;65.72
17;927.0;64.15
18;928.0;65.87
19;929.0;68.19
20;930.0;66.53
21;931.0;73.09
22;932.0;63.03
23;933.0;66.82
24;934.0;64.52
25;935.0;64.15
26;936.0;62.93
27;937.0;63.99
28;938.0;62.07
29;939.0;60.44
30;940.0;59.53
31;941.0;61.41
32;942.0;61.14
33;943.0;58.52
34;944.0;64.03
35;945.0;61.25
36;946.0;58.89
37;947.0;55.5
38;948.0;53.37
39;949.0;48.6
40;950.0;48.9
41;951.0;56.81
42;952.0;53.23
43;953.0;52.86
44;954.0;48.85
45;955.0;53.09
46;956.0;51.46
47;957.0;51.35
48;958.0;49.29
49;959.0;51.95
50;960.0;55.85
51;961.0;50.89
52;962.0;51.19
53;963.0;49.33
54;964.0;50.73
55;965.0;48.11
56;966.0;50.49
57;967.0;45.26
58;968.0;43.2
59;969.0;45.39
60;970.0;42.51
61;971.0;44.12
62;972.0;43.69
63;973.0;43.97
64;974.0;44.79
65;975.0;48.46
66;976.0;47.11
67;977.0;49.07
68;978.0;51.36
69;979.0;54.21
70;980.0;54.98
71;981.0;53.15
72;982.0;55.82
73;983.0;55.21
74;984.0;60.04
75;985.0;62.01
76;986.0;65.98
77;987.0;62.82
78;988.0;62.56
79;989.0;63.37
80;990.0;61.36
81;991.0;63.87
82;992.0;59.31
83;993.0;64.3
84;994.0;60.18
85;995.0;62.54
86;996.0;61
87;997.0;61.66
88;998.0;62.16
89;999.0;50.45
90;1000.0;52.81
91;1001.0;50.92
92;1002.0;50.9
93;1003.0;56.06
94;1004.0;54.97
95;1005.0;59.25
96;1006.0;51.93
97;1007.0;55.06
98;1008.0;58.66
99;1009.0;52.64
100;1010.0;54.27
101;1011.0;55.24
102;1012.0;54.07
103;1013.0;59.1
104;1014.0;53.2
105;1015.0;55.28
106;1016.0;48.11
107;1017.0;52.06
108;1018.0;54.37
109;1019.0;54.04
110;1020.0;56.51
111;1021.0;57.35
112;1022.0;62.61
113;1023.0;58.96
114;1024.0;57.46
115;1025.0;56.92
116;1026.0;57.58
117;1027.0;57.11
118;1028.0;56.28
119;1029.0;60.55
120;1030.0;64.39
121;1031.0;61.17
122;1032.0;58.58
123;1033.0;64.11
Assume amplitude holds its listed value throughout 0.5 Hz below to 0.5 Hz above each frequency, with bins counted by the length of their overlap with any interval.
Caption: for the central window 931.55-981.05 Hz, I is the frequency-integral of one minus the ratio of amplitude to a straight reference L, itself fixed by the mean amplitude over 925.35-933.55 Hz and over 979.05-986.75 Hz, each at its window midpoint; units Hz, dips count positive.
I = 7.1 Hz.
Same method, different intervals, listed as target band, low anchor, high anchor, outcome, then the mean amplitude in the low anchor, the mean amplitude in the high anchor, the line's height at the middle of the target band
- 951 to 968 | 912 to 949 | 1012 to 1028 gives 3.0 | 64.2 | 56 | 61.5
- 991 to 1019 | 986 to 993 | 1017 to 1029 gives 1.9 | 62.6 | 57.1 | 60.1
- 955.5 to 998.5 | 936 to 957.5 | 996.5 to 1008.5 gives 1.6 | 56.6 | 55.4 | 55.9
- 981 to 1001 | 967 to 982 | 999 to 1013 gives -3.4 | 47.8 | 54.4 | 51.2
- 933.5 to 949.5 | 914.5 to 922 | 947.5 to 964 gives -0.6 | 67.4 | 51.7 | 57.7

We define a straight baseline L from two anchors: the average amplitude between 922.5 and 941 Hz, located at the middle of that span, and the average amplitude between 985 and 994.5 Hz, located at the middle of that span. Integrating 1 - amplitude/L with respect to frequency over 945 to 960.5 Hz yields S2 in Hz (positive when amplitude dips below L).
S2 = 2.7 Hz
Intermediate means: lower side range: 65.3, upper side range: 62.6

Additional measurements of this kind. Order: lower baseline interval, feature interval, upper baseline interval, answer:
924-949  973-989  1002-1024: 0.9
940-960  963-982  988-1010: 2.8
